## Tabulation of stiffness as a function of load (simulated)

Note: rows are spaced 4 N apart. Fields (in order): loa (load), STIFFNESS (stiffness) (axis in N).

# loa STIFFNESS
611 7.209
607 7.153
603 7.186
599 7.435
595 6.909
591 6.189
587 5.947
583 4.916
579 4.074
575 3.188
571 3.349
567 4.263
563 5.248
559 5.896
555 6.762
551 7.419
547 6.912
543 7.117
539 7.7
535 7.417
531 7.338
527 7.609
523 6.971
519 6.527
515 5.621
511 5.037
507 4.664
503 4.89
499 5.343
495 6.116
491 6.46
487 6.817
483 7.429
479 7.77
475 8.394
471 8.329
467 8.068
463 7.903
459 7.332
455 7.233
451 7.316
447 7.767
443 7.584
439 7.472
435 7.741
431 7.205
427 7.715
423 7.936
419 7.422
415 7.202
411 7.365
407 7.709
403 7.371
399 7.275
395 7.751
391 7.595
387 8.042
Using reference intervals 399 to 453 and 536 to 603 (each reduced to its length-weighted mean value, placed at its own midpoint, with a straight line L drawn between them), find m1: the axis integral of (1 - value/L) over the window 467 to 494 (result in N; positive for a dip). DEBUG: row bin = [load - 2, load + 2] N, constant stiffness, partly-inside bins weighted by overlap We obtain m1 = -2.40 N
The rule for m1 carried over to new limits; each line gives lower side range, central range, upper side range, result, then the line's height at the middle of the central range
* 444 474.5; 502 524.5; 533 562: 5.08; 7.27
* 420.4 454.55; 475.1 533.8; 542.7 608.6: 2.79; 6.73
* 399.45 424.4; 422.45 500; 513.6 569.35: -2.81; 7.15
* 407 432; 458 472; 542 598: -2.01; 6.93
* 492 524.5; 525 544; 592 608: -4.34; 6.07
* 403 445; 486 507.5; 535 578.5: 2.79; 6.58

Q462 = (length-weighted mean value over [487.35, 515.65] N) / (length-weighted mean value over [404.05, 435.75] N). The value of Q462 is 0.7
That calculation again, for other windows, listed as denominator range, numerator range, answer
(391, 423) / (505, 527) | 0.79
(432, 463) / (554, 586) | 0.62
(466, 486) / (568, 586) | 0.51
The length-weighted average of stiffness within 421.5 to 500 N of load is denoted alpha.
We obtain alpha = 7.42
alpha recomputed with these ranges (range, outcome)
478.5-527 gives 6.15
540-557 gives 7.09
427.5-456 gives 7.5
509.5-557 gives 6.89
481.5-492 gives 6.92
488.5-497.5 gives 6.26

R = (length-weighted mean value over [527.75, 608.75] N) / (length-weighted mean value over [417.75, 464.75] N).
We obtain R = 0.81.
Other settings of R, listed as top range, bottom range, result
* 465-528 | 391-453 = 0.88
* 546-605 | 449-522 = 0.84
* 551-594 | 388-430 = 0.68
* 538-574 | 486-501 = 0.97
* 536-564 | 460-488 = 0.87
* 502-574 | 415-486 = 0.80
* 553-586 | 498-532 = 0.79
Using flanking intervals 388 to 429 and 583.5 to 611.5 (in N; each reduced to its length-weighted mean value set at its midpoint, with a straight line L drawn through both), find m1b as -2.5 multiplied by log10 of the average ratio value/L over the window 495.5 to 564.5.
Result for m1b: 0.10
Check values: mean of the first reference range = 7.55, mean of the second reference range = 6.74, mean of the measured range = 6.38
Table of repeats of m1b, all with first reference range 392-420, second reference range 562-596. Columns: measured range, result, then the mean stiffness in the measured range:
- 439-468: -0.13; 7.58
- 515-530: -0.21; 6.87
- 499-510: 0.21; 4.9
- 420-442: -0.08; 7.6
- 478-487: -0.18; 7.41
